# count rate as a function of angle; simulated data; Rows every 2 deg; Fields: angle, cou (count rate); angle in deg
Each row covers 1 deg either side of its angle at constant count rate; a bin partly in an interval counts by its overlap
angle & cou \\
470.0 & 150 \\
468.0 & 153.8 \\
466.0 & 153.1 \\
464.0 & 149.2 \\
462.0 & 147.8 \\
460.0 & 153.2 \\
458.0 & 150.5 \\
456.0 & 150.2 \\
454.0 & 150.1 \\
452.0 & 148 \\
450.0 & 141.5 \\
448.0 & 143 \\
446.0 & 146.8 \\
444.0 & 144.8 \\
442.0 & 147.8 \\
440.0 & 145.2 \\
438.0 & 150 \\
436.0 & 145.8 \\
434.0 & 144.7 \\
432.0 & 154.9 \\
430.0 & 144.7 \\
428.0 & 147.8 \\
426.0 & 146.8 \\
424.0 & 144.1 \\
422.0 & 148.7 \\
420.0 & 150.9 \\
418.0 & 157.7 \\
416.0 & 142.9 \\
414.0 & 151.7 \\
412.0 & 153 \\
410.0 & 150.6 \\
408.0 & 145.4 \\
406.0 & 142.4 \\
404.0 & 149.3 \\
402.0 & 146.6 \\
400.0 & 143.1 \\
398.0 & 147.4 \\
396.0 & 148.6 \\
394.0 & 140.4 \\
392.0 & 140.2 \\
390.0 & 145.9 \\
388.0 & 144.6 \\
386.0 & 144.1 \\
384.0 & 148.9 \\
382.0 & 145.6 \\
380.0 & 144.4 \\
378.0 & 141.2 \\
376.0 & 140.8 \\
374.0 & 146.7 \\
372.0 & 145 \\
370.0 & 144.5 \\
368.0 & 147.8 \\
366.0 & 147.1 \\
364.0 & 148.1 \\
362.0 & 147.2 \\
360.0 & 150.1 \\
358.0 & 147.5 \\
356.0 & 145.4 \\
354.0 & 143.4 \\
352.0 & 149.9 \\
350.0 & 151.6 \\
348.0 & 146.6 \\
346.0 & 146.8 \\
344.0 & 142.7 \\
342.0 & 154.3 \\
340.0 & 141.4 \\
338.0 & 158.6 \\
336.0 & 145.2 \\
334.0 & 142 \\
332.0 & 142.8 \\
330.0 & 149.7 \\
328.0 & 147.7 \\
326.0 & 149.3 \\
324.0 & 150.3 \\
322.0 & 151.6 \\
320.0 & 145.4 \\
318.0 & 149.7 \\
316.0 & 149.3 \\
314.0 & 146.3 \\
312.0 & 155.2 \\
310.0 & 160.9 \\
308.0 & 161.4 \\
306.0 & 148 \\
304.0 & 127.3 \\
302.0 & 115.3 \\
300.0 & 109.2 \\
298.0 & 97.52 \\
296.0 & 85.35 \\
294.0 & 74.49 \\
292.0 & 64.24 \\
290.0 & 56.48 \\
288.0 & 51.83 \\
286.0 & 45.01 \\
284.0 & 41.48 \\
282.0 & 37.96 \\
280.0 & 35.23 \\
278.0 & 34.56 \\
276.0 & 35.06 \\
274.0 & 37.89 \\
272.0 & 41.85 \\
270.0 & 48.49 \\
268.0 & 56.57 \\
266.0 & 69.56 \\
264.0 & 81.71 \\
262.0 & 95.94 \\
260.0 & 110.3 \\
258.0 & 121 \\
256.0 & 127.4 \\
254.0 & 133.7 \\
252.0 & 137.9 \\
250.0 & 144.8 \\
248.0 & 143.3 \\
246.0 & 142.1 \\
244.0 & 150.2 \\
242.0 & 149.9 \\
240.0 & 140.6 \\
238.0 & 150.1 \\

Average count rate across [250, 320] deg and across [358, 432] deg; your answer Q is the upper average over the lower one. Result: 1.56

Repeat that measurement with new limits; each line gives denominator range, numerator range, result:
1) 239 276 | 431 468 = 1.41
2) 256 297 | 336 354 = 2.36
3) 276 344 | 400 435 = 1.29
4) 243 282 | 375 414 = 1.61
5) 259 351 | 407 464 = 1.37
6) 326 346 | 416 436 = 1.01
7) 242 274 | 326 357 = 1.39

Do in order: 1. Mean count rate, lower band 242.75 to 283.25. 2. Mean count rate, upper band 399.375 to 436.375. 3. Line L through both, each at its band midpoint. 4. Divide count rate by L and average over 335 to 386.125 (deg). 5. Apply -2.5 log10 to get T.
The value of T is -0.165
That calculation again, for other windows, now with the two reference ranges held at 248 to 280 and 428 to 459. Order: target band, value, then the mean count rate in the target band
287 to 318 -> -0.15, 115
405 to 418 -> -0.09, 148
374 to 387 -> -0.15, 144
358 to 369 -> -0.23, 148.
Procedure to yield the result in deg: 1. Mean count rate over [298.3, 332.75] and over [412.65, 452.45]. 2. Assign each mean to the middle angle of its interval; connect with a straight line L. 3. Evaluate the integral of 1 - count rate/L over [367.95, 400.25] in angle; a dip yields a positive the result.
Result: 0.3 deg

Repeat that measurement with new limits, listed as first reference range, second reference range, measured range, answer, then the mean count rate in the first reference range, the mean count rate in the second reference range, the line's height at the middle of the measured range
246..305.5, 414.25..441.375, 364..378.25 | -2.5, 83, 148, 124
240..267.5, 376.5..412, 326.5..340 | -1.2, 123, 145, 136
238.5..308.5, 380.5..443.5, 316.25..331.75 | -5.0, 92.9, 147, 113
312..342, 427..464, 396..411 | 0.1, 148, 148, 148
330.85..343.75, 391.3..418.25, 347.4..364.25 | -0.1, 147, 147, 147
